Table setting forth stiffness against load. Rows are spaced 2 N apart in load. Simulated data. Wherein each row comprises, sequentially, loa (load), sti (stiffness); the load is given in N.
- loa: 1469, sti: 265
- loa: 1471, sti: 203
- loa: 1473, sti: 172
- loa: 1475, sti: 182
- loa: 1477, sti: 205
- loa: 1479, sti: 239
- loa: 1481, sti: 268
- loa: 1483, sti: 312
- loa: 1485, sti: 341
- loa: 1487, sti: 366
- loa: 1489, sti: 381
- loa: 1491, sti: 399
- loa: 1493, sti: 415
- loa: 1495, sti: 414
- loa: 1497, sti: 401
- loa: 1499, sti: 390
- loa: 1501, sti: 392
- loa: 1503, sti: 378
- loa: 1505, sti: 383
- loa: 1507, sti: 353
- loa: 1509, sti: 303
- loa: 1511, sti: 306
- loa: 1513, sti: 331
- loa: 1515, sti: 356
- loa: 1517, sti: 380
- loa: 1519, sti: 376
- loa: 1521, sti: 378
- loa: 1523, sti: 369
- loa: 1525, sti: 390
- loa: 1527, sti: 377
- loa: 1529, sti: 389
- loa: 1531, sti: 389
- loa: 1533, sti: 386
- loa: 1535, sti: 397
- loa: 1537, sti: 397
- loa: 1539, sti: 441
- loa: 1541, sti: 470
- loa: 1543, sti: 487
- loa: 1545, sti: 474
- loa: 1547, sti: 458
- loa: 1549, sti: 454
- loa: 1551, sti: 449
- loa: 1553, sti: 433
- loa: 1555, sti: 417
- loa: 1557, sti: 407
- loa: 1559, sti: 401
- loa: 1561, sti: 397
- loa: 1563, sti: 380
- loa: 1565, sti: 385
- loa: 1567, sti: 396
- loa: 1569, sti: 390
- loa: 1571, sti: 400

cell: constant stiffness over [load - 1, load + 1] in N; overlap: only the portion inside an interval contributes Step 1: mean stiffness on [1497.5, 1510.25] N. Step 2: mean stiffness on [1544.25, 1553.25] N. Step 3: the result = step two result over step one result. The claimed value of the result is 1.24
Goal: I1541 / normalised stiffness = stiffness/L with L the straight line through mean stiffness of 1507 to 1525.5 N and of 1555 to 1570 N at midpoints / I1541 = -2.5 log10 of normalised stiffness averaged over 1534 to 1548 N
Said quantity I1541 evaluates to -0.186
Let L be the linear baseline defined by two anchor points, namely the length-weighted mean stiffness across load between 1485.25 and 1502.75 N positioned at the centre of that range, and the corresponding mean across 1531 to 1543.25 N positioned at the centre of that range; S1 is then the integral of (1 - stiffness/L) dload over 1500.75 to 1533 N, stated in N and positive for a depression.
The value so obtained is 3.4 N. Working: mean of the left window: 392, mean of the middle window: 366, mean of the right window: 423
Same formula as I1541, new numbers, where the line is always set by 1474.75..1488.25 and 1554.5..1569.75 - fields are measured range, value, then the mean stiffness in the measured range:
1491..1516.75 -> -0.19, 370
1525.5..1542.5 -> -0.15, 408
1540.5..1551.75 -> -0.24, 465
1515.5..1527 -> -0.12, 377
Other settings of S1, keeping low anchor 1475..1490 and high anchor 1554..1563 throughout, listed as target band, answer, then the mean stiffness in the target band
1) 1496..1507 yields -2.2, 386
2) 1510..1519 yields -0.2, 347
